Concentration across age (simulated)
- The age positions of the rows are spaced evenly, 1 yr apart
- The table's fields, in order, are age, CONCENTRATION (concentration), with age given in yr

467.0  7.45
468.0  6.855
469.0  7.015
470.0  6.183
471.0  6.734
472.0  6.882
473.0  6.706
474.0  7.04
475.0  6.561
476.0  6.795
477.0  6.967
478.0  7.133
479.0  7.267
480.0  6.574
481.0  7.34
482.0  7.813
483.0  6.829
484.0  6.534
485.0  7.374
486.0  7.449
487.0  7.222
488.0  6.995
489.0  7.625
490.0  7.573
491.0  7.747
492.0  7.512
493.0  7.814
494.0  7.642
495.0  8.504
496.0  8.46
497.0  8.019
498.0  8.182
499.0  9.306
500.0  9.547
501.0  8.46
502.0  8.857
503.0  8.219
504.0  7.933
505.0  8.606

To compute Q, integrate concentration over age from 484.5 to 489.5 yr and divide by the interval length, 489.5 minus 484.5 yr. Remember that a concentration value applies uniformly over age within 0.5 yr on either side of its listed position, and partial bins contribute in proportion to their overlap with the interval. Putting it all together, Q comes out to 7.33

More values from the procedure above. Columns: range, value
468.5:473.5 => 6.7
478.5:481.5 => 7.06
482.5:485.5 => 6.91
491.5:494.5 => 7.66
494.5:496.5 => 8.48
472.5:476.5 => 6.78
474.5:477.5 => 6.77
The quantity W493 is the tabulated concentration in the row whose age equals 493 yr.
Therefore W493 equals 7.814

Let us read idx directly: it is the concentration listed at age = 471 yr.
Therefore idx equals 6.734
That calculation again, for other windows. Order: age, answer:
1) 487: 7.222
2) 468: 6.855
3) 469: 7.015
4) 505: 8.606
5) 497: 8.019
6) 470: 6.183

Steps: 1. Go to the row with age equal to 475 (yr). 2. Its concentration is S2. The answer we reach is 6.561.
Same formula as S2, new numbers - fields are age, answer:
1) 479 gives 7.267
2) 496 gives 8.46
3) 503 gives 8.219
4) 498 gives 8.182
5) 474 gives 7.04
